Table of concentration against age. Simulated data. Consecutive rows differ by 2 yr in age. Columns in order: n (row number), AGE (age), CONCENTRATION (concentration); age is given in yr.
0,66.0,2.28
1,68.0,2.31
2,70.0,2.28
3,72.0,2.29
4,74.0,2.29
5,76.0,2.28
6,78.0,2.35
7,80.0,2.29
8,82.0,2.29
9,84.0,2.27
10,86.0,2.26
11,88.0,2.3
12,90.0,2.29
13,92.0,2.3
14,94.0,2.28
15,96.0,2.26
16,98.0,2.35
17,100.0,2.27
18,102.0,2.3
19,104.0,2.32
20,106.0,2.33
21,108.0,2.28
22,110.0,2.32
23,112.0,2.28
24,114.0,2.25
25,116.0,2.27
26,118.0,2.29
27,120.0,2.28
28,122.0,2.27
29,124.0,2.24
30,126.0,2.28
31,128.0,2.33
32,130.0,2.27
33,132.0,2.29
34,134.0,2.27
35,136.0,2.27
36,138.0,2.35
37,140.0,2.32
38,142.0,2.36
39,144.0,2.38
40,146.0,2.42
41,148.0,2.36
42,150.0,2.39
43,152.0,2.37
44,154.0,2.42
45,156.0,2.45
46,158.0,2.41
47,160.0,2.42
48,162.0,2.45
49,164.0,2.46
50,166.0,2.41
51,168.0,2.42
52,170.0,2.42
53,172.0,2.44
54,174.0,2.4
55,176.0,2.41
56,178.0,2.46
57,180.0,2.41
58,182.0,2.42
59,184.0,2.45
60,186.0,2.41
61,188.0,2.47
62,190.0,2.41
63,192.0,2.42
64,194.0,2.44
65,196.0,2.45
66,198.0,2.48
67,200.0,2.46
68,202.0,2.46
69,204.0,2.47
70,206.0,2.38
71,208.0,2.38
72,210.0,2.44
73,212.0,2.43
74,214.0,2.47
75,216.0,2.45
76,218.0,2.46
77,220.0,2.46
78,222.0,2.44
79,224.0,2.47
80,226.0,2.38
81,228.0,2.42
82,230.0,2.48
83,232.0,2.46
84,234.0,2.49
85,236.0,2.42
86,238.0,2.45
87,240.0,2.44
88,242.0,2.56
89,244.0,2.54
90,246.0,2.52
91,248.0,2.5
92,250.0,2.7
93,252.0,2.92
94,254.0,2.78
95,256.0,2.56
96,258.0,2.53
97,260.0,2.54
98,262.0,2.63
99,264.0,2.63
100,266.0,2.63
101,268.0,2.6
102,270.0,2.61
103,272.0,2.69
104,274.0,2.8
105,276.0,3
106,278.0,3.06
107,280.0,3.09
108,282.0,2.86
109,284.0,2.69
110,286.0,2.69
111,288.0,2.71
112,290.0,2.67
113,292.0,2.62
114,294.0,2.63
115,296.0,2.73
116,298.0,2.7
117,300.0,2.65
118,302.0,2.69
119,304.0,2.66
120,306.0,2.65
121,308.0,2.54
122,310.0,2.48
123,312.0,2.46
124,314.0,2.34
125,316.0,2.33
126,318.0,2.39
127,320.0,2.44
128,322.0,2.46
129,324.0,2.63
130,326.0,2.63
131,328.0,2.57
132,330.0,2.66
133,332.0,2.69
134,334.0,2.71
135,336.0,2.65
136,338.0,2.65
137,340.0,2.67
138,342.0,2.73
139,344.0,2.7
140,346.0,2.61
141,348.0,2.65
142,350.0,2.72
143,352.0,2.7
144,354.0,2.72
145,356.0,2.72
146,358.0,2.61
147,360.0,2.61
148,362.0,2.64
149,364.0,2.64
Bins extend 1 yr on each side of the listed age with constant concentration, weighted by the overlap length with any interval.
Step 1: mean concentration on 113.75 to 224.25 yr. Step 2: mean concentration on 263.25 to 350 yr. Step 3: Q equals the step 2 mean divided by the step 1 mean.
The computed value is 1.1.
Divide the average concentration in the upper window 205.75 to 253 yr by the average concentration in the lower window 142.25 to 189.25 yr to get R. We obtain 1.03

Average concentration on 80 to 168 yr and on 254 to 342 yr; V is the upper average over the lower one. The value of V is 1.14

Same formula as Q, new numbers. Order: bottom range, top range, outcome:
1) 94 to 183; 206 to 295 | 1.11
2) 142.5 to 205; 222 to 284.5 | 1.08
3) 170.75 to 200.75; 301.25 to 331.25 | 1.04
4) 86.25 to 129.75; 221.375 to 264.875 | 1.11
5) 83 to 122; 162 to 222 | 1.06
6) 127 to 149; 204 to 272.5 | 1.08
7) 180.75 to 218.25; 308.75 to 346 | 1.05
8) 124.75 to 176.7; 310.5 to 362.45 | 1.10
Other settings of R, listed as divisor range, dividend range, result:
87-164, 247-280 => 1.17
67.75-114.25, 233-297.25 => 1.16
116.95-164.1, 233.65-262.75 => 1.10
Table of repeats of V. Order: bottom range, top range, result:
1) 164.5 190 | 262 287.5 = 1.14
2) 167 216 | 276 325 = 1.08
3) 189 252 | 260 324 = 1.07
